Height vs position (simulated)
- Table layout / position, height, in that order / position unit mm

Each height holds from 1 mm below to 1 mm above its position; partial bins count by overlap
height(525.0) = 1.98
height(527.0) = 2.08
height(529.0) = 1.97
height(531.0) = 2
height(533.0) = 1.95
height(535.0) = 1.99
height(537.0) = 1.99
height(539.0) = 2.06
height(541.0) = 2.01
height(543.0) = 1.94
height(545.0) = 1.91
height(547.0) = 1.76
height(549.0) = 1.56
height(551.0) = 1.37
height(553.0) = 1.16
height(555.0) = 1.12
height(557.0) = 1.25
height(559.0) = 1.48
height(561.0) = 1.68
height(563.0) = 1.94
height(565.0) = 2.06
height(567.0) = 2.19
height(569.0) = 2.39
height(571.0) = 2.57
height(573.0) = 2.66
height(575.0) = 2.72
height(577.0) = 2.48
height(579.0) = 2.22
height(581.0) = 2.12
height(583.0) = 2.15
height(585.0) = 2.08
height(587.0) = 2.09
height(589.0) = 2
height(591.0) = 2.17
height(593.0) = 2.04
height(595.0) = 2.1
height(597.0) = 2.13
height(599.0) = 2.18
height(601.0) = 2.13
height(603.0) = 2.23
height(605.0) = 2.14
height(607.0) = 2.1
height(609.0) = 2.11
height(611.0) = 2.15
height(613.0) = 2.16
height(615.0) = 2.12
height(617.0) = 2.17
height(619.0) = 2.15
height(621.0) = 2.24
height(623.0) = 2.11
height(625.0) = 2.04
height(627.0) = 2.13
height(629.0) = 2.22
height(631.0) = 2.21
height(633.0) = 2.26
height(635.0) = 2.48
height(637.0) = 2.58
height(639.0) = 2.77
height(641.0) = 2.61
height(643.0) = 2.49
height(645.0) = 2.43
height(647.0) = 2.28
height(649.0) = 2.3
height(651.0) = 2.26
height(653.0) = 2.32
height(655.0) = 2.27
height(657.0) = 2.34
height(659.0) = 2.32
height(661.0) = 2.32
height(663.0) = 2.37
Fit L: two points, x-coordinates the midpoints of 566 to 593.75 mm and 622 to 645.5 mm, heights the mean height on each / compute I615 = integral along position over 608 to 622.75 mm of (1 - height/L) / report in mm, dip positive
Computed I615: 1.12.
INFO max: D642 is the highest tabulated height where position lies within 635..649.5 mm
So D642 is 2.77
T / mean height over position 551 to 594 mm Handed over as 2.01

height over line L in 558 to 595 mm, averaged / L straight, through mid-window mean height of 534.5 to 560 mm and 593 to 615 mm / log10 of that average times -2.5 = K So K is -0.142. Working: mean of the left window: 1.66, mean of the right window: 2.14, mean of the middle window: 2.17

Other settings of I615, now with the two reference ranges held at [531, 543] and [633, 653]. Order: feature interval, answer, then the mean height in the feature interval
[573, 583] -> -1.0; 2.39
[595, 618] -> 1.5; 2.15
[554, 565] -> 2.9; 1.55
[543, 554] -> 2.4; 1.59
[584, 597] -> 0.8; 2.08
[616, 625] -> 0.8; 2.15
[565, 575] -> -1.4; 2.44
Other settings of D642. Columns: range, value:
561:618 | 2.72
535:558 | 2.06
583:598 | 2.17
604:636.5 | 2.48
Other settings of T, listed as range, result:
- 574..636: 2.18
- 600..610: 2.14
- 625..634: 2.19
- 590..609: 2.13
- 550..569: 1.63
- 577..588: 2.16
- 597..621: 2.15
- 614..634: 2.17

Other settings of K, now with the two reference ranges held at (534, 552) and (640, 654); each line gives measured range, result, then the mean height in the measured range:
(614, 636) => 0.037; 2.19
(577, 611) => -0.015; 2.14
